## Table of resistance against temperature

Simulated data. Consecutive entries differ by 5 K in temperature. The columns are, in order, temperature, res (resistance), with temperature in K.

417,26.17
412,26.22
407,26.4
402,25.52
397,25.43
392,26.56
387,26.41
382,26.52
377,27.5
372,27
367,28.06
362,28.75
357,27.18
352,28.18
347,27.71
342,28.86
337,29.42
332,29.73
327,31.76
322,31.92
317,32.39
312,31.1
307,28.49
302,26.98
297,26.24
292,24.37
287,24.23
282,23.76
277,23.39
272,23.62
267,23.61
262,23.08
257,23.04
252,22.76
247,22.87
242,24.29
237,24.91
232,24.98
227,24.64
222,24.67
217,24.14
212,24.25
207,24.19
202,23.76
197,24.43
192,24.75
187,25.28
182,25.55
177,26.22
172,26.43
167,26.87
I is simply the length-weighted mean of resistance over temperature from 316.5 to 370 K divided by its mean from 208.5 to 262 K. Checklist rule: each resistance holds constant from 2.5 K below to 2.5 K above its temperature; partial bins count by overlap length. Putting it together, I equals 1.22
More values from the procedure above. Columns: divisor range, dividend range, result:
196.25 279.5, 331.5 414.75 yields 1.14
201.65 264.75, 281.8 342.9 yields 1.19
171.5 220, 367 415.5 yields 1.07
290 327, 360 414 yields 0.92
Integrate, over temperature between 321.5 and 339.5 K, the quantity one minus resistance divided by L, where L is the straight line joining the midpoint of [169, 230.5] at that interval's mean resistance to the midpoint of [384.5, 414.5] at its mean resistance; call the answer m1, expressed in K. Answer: -3.4 K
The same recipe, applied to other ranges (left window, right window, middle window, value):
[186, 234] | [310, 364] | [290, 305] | 1.1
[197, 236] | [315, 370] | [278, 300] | 2.1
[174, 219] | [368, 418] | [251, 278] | 2.2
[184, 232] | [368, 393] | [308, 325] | -3.6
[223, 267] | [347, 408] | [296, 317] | -2.9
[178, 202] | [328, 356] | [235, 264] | 3.3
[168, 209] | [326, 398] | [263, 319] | 1.6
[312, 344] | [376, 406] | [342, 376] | 0.8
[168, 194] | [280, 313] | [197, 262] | 4.9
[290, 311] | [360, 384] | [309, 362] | -5.0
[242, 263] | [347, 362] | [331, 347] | -1.1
